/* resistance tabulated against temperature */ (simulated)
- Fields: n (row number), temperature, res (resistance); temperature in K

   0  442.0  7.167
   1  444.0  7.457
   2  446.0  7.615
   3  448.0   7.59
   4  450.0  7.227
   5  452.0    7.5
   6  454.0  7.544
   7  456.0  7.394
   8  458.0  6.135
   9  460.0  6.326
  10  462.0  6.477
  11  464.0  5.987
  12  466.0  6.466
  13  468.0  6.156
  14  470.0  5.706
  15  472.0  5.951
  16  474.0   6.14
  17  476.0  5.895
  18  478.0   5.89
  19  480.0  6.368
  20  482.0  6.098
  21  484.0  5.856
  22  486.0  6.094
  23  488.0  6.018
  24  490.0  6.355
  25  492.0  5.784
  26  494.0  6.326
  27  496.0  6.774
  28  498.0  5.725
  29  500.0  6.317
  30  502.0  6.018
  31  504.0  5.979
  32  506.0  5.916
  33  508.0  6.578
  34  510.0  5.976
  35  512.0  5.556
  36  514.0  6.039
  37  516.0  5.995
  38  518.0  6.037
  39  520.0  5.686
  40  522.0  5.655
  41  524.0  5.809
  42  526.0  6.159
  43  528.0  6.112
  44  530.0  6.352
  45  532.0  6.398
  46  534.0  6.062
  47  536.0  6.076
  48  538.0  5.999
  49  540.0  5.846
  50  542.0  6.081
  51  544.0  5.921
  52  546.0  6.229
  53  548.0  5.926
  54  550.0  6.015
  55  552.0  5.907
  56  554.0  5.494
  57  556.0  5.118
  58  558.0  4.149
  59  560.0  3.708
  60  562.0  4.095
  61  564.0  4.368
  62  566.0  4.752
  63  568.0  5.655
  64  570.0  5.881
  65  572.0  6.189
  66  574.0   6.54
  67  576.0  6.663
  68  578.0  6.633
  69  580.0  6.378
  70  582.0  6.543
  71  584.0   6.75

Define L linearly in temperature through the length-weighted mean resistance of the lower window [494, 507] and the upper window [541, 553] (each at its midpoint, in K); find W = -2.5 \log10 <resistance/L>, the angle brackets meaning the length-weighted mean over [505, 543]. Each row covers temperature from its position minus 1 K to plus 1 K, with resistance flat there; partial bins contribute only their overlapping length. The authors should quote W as 0.010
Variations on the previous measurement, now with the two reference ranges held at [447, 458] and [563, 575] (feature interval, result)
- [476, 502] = 0.11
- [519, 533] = 0.03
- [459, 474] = 0.16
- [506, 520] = 0.07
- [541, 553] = -0.02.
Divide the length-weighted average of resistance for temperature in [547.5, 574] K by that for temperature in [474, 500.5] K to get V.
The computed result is 0.9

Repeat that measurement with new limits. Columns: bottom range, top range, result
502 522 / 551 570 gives 0.82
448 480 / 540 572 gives 0.82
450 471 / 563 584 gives 0.91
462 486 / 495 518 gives 1.00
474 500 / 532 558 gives 0.96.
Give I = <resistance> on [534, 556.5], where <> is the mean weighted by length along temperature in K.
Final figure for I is 5.9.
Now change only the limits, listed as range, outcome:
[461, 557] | 6.03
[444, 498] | 6.45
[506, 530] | 5.98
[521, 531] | 6.02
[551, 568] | 4.76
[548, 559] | 5.39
